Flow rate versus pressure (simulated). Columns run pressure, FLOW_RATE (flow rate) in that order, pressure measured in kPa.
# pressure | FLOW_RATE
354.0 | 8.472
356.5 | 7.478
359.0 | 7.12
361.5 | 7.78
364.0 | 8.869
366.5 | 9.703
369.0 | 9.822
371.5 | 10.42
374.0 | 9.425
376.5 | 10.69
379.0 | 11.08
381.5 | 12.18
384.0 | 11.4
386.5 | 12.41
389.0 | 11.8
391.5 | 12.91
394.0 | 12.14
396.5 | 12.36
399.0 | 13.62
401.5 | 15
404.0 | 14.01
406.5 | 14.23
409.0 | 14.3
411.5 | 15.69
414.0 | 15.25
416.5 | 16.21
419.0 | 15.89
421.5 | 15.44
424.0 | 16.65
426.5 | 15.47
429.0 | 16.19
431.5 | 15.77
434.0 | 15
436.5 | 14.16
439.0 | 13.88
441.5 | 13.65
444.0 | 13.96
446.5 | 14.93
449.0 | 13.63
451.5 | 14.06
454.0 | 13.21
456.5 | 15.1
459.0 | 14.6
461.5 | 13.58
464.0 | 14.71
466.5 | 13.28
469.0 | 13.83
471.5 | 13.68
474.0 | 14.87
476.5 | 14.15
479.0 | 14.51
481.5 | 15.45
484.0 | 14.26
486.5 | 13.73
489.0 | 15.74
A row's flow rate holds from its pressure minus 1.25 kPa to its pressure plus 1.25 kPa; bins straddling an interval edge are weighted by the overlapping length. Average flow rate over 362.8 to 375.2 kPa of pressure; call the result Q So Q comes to 9.65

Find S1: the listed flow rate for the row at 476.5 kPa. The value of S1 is 14.15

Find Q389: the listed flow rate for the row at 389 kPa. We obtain 11.8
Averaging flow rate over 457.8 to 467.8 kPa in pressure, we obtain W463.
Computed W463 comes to 14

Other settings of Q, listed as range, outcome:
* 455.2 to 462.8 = 14.4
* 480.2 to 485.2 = 14.9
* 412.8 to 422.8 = 15.7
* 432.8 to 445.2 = 14.1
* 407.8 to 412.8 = 15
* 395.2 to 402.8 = 13.7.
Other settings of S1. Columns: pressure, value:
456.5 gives 15.1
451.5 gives 14.06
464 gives 14.71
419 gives 15.89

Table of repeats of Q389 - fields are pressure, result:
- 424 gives 16.65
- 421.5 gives 15.44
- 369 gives 9.822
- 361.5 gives 7.78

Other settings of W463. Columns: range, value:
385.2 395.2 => 12.3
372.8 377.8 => 10.1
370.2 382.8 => 10.8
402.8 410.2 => 14.2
